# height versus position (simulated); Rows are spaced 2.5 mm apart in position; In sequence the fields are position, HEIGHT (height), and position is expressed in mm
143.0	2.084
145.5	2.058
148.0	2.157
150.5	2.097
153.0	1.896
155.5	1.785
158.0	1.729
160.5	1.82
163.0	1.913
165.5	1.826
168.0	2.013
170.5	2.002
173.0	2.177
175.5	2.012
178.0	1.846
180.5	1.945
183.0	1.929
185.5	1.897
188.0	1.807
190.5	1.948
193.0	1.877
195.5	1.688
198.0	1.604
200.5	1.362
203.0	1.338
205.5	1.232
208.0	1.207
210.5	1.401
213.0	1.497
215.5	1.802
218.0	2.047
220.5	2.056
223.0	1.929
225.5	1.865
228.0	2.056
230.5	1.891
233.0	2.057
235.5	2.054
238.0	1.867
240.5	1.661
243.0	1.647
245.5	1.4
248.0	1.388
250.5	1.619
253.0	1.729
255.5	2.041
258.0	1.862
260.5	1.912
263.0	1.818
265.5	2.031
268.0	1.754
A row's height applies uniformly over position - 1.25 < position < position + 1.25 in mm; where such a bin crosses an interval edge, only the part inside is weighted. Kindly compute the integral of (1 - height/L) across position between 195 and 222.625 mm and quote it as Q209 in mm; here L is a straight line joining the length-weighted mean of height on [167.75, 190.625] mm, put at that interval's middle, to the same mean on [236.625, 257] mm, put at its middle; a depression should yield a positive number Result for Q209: 3.82 mm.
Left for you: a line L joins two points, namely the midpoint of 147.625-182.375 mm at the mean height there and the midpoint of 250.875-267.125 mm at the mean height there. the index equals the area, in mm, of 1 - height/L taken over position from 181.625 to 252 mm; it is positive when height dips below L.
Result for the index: 6.91 mm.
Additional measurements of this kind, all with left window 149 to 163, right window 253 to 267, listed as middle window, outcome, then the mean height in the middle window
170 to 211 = 3.6 mm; 1.72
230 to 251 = 1.9 mm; 1.73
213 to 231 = -0.2 mm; 1.92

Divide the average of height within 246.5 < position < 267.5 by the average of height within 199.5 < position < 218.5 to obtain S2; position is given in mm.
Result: 1.22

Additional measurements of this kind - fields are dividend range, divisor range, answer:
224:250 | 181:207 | 1.07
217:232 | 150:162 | 1.07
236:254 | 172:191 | 0.84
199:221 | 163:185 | 0.78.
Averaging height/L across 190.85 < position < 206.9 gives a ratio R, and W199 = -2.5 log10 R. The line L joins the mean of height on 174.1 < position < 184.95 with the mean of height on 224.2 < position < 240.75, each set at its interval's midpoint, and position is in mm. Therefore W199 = 0.25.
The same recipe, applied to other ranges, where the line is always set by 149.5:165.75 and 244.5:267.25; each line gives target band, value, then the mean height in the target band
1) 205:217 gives 0.24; 1.45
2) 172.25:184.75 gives -0.07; 1.97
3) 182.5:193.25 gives -0.03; 1.89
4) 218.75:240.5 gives -0.10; 1.96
